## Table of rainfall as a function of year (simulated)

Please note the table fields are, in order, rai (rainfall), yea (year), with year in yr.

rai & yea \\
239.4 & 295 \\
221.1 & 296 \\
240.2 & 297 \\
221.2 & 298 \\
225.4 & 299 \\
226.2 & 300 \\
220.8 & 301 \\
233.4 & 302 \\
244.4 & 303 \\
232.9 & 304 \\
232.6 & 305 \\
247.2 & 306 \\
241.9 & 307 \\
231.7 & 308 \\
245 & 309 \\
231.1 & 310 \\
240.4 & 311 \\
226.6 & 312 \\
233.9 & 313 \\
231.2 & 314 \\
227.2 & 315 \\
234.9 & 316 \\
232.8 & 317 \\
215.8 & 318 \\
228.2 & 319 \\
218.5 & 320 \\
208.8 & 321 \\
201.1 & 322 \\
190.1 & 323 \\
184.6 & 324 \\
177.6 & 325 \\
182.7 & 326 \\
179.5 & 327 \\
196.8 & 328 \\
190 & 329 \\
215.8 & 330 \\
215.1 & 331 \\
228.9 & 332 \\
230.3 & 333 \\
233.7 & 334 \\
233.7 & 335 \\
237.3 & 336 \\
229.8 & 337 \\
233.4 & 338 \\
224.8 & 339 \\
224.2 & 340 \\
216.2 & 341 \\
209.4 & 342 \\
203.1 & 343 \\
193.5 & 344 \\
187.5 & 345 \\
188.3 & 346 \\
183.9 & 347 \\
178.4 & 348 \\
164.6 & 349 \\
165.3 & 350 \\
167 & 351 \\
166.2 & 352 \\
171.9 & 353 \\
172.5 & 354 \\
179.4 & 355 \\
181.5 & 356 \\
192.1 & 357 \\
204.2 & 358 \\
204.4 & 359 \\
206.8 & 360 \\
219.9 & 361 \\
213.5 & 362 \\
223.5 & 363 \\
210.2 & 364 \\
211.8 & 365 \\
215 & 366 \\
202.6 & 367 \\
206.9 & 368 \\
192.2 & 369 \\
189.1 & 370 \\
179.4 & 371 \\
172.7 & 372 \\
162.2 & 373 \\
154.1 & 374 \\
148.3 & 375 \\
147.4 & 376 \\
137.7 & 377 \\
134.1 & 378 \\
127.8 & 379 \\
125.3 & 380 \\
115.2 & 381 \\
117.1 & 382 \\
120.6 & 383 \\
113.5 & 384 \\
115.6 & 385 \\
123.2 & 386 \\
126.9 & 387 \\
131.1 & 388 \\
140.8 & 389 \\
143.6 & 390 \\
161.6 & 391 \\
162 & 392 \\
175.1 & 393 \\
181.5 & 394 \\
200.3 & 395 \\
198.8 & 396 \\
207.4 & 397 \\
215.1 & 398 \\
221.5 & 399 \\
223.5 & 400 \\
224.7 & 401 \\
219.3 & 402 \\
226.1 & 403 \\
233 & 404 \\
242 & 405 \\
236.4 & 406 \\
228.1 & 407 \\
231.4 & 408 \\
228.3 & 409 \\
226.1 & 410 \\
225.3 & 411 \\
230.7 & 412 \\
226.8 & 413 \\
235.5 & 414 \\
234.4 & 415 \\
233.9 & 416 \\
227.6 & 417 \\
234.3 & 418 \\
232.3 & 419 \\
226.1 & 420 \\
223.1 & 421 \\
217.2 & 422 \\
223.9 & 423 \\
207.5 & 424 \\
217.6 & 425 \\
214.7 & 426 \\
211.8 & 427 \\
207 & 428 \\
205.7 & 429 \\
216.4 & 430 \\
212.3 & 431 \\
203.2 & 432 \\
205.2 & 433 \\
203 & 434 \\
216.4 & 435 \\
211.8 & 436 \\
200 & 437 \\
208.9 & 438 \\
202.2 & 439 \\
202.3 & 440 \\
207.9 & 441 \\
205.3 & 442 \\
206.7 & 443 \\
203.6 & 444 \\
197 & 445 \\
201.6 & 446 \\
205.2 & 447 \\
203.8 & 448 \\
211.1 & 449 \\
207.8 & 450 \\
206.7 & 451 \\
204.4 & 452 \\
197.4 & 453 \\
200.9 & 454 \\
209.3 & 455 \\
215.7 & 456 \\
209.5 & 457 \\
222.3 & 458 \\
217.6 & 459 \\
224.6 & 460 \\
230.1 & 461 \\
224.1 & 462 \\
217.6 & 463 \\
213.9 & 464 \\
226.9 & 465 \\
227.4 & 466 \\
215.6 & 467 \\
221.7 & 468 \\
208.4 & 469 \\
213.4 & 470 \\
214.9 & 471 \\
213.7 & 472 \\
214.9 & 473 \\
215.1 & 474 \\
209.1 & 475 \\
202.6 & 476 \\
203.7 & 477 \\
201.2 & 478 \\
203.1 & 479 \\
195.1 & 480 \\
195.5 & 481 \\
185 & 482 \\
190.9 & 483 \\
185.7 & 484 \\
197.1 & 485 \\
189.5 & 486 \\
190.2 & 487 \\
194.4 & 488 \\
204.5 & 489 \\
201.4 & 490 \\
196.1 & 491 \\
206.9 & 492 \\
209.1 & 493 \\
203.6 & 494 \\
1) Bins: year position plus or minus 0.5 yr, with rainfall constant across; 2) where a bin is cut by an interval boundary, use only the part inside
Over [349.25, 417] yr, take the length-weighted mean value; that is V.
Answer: 186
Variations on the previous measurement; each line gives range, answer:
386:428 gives 209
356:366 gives 208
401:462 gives 216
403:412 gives 231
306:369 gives 208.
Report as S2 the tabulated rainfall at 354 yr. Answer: 172.5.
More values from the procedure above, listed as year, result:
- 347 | 183.9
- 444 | 203.6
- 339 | 224.8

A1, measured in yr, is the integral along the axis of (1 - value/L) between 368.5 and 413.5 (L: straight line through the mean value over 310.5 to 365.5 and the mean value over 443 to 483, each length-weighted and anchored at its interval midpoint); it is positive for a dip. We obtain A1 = 6.3 yr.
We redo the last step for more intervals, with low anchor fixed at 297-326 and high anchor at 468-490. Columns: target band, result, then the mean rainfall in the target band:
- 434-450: 0.1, 206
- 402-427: -2.0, 227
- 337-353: 1.9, 194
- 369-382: 4.0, 150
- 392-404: 0.3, 208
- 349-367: 2.0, 194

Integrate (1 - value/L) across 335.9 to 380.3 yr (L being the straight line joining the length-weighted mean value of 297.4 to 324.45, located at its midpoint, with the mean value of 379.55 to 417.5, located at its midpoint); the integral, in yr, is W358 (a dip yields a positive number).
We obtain 4.2 yr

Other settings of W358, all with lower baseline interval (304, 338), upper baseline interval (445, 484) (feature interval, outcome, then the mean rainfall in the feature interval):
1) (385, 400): 3.1 yr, 171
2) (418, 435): -0.2 yr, 215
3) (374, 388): 5.7 yr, 128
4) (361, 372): 0.7 yr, 204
